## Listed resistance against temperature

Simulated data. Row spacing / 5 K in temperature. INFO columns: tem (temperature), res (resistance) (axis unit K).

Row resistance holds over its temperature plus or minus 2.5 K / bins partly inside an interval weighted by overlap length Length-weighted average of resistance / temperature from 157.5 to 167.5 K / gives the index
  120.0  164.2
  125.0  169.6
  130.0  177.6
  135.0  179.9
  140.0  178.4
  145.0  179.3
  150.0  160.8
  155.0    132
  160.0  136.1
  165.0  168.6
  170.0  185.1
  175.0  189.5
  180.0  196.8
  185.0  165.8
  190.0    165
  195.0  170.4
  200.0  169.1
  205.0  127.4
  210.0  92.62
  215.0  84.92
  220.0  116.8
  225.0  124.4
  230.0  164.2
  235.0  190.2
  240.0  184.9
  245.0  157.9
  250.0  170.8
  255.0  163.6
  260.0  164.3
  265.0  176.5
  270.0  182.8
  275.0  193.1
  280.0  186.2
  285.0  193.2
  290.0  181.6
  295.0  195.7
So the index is 152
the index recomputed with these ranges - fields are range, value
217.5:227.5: 121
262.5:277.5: 184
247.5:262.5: 166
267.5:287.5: 189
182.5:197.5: 167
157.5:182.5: 175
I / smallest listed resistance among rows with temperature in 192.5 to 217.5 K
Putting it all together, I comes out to 84.92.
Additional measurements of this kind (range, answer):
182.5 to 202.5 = 165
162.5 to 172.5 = 168.6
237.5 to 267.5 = 157.9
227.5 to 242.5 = 164.2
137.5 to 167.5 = 132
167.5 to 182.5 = 185.1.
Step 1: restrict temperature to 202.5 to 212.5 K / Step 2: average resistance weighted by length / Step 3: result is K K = 110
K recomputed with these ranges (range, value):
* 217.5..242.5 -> 156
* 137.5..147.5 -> 179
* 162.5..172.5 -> 177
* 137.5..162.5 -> 157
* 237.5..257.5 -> 169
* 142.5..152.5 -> 170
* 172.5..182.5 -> 193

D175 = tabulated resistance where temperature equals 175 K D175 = 189.5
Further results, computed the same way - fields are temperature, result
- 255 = 163.6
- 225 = 124.4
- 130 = 177.6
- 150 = 160.8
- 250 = 170.8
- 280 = 186.2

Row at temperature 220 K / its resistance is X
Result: 116.8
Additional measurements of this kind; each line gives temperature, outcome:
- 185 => 165.8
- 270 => 182.8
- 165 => 168.6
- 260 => 164.3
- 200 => 169.1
